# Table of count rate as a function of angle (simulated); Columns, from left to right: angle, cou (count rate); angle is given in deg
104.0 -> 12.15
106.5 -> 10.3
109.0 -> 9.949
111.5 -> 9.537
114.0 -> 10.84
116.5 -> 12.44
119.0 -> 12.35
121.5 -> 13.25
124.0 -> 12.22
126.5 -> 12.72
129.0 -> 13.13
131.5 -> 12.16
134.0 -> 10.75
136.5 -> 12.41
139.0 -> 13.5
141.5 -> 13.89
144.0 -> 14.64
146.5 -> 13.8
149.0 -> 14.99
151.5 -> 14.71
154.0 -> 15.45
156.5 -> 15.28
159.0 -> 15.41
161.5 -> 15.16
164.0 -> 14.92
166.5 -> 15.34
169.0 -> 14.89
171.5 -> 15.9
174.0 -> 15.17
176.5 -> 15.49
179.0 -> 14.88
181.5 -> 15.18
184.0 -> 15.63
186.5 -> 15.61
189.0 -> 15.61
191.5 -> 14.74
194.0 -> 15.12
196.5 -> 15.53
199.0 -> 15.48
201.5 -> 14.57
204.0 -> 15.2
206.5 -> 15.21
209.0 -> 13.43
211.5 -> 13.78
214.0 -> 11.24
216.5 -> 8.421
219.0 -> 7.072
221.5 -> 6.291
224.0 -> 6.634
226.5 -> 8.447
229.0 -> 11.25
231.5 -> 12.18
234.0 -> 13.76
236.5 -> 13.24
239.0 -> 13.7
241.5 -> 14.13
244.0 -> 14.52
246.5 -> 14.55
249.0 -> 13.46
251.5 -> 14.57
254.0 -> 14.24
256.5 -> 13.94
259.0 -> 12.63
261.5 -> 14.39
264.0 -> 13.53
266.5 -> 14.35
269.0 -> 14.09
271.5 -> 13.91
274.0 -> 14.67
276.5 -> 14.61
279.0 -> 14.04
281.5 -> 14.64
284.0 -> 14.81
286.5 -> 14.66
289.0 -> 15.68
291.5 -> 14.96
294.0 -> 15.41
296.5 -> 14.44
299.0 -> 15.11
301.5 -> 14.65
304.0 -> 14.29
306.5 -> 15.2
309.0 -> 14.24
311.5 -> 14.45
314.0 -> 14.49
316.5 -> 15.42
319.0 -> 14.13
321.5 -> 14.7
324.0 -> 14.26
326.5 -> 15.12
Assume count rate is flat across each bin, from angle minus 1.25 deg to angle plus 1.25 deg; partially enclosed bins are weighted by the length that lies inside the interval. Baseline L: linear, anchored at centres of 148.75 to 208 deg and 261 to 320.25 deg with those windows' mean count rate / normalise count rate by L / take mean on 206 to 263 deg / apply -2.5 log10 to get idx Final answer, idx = 0.22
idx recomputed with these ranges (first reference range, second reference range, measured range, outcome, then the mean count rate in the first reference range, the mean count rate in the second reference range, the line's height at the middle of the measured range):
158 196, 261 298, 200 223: 0.275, 15.3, 14.6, 15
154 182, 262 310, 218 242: 0.369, 15.2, 14.6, 14.9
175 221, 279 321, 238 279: 0.025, 13.9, 14.8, 14.4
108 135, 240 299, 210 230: 0.419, 11.8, 14.4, 13.5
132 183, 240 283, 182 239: 0.132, 14.6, 14.1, 14.3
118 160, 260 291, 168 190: -0.116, 13.6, 14.4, 13.8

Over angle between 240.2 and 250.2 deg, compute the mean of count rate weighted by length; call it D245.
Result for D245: 14.2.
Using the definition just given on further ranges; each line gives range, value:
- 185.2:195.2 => 15.3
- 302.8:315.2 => 14.5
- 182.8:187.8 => 15.6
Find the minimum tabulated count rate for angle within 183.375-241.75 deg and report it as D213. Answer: 6.291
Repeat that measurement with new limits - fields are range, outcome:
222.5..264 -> 6.634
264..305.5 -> 13.53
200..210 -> 13.43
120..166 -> 10.75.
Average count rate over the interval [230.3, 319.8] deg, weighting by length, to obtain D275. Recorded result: 14.3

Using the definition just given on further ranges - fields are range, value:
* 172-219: 14.3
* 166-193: 15.3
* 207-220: 11.1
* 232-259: 13.9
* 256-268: 13.8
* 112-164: 13.4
